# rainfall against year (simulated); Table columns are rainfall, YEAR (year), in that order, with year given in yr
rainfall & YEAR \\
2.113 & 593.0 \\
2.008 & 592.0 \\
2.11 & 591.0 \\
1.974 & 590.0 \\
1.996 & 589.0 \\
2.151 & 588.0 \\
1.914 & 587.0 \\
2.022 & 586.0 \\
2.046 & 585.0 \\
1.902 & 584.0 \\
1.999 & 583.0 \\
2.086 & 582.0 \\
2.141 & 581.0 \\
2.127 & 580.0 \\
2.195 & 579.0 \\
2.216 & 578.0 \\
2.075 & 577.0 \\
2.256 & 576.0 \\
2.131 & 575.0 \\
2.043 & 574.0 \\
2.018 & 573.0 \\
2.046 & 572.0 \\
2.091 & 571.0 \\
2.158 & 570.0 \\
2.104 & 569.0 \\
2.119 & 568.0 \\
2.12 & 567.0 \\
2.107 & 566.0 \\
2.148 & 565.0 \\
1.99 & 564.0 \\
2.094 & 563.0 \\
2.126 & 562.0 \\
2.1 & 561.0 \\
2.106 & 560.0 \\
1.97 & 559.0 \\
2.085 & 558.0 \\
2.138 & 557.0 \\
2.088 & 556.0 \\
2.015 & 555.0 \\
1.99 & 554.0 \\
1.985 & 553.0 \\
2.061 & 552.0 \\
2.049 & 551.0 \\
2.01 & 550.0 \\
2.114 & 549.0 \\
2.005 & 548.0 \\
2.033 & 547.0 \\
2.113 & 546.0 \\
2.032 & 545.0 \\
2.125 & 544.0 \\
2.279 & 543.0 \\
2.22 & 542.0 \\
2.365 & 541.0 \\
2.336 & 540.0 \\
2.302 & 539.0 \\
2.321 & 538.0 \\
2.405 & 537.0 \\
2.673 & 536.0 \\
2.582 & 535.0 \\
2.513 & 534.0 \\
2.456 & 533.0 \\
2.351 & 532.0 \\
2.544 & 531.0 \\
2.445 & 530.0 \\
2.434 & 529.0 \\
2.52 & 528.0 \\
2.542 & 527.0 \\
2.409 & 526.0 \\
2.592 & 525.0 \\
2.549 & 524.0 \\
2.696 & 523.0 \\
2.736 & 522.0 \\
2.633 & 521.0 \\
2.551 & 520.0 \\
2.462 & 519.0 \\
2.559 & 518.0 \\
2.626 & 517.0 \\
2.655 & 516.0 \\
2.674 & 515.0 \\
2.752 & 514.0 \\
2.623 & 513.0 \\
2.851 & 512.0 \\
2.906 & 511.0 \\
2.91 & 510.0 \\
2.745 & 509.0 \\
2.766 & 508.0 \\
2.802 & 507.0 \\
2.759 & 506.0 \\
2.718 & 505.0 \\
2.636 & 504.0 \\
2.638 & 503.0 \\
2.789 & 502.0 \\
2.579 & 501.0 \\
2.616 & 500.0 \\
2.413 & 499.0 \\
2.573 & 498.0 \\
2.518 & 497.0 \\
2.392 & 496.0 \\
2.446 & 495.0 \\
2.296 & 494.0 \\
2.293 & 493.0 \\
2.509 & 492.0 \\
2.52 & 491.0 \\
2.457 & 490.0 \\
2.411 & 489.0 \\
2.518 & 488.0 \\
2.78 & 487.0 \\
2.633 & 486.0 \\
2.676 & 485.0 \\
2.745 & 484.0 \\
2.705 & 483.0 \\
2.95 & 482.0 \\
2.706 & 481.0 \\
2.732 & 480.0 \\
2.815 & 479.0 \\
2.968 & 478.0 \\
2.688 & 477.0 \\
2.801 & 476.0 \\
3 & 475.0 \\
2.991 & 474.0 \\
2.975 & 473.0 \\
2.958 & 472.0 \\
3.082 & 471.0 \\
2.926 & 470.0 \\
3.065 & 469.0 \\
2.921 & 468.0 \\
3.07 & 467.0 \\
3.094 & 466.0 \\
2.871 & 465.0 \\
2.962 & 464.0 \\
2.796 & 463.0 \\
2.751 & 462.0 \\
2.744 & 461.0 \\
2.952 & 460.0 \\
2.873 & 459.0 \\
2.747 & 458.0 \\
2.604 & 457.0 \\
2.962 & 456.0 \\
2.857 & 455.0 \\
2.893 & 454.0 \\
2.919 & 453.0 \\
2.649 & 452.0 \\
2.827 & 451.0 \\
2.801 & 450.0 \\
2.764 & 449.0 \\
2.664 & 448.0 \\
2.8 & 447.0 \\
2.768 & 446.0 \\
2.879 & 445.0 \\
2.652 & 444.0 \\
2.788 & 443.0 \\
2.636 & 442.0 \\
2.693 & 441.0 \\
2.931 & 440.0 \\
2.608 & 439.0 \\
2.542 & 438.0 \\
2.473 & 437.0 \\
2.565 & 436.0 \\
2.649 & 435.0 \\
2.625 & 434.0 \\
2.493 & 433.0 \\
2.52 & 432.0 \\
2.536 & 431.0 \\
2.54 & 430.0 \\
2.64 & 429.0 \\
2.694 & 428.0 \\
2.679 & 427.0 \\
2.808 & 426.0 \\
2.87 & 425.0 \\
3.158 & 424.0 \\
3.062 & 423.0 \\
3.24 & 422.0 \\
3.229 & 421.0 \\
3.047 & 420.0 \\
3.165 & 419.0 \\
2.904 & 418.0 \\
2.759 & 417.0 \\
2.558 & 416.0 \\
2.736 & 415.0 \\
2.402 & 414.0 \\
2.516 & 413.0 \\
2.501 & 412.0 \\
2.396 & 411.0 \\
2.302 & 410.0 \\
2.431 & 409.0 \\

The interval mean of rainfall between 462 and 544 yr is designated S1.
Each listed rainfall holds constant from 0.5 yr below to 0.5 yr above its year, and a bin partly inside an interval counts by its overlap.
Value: 2.65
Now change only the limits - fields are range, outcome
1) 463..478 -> 2.95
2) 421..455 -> 2.75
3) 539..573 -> 2.1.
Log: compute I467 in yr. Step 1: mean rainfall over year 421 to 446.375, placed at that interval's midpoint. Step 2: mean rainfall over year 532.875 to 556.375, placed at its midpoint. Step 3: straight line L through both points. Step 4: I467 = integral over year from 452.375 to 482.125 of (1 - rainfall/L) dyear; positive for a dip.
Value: -3.6 yr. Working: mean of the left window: 2.73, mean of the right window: 2.21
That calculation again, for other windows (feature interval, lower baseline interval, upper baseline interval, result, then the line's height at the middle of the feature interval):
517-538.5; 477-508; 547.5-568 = -1.88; 2.32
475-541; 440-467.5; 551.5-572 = -4.35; 2.45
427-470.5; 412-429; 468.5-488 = 1.30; 2.85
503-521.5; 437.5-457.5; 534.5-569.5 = -2.45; 2.38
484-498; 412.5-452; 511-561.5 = 0.12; 2.53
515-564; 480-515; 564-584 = 0.80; 2.35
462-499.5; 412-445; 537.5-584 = -3.65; 2.49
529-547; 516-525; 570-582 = 0.76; 2.45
